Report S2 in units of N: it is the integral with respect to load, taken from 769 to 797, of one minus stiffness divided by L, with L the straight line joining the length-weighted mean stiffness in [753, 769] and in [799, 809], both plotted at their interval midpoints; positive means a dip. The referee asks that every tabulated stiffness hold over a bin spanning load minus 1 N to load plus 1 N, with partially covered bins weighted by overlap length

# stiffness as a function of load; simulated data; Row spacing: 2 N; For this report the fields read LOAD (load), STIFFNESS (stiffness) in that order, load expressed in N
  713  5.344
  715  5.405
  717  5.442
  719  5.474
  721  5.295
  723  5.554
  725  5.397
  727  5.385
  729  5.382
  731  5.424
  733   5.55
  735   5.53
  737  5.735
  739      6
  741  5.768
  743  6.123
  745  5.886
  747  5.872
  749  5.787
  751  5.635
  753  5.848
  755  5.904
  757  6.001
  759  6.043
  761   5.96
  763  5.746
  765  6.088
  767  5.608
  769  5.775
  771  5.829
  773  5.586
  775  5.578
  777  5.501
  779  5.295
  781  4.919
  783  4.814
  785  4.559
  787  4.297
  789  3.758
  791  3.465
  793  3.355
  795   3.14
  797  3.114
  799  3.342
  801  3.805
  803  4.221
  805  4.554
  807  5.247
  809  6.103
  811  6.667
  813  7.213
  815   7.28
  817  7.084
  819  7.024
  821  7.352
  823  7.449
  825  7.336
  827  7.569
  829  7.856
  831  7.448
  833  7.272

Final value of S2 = 3.3 N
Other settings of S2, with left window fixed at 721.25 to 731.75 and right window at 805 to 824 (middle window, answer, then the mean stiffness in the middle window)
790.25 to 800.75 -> 5.08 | 3.32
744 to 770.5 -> 0.04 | 5.86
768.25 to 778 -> 0.72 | 5.65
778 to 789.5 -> 2.96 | 4.64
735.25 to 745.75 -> -0.47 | 5.88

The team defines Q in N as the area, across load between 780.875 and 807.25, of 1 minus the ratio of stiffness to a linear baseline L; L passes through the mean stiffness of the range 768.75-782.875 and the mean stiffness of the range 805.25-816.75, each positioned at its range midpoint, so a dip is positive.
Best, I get 8.7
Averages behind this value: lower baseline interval 5.44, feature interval 3.98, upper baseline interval 6.41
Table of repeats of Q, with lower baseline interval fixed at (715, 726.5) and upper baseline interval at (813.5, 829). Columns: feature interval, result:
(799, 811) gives 3.8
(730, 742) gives 0.1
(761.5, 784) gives 3.1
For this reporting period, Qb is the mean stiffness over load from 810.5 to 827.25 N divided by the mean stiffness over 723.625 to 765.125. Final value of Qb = 1.25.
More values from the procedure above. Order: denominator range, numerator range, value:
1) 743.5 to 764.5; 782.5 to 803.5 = 0.64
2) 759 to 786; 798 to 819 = 1.02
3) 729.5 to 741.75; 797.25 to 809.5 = 0.78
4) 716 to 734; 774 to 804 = 0.77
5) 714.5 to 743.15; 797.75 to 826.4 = 1.09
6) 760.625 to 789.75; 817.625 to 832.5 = 1.40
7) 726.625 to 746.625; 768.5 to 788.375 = 0.91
